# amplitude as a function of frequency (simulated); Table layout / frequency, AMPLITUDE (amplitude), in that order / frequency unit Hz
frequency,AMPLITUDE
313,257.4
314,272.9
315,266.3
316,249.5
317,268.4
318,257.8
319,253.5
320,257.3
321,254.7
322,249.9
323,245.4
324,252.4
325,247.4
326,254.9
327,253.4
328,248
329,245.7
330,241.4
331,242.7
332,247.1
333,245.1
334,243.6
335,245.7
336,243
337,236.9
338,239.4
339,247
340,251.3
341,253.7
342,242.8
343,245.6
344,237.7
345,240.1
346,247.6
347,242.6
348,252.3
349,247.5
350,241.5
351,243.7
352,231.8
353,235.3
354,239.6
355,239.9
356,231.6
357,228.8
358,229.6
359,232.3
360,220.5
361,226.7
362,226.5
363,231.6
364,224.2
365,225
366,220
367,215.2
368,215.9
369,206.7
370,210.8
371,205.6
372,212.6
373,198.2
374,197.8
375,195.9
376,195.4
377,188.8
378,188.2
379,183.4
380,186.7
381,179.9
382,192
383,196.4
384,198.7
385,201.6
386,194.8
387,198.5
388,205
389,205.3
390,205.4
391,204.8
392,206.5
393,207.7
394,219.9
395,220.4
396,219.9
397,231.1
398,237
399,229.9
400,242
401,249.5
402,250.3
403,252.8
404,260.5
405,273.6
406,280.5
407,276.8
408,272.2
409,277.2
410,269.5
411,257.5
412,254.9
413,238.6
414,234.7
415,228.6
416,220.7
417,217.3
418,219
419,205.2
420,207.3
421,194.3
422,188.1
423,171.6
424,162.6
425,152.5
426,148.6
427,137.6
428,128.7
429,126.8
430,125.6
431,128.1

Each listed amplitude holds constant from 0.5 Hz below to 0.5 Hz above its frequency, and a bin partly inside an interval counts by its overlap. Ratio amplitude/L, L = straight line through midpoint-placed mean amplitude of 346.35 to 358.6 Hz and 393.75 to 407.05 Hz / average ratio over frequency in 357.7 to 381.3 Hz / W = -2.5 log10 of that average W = 0.15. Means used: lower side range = 239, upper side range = 245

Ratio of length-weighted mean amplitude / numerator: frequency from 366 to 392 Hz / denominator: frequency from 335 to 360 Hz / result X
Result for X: 0.8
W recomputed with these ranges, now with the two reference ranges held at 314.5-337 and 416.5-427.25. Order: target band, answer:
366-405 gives -0.02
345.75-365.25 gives -0.02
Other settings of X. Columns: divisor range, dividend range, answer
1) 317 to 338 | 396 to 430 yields 0.88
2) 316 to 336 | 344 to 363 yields 0.95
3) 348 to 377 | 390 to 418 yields 1.08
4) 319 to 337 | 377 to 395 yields 0.80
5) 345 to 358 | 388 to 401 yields 0.92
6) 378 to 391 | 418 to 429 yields 0.87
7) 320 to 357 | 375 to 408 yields 0.89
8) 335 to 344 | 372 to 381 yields 0.79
